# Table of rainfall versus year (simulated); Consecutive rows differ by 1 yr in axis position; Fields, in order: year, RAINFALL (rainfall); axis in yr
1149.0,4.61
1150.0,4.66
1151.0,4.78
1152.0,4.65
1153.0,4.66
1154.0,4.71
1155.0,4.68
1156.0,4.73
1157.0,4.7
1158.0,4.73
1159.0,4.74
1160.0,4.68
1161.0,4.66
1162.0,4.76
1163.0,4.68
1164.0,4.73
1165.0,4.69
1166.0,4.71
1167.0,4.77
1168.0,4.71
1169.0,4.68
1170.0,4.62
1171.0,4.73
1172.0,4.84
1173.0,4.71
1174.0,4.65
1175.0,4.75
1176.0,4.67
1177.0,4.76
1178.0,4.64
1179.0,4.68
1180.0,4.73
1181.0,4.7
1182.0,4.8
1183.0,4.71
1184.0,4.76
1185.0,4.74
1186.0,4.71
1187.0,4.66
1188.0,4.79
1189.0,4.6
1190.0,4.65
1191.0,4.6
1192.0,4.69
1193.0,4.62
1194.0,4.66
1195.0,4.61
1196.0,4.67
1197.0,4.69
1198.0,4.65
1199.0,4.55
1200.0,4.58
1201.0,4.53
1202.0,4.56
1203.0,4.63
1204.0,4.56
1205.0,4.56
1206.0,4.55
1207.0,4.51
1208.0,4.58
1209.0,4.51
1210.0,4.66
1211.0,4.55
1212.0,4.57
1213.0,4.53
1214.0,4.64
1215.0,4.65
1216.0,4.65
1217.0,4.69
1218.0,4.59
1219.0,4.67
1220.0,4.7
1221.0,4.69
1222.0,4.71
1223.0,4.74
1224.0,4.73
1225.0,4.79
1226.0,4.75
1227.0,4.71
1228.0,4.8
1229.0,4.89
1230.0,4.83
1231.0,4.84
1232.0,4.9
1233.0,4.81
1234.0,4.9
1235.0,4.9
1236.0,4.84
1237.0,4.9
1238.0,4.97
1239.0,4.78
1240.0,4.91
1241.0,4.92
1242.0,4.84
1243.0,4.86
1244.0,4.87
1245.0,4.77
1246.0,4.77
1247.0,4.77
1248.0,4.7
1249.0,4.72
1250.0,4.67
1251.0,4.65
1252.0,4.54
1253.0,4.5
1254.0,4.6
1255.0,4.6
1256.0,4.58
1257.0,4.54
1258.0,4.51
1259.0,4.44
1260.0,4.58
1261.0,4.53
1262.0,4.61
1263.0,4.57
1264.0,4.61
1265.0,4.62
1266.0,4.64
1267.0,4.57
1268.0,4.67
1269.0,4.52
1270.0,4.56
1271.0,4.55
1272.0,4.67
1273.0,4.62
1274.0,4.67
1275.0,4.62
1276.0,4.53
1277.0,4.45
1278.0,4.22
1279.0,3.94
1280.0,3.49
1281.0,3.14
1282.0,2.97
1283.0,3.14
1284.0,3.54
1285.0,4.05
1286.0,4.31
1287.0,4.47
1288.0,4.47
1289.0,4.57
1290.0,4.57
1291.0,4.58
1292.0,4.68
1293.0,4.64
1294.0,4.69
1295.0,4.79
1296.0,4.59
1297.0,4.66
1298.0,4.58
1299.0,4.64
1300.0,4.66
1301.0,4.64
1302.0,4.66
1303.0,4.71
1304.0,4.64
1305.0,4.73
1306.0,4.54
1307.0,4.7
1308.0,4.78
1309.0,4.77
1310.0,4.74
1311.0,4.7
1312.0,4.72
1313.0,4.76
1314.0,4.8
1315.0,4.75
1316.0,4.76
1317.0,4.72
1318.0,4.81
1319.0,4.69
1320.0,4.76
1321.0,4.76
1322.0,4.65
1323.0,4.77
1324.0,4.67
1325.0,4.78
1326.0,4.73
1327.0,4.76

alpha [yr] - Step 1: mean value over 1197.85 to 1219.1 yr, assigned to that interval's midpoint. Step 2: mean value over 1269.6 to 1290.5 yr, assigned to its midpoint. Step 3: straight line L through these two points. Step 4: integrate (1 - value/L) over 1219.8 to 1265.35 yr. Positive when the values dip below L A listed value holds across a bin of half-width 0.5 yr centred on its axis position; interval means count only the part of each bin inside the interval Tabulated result -3.5 yr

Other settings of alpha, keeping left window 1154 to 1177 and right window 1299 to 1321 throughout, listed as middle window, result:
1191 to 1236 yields 0.4 yr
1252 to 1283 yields 2.2 yr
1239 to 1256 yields -0.1 yr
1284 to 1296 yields 0.6 yr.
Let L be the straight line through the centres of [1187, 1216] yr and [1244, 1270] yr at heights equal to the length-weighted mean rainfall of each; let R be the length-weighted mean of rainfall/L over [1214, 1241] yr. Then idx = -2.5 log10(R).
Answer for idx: -0.04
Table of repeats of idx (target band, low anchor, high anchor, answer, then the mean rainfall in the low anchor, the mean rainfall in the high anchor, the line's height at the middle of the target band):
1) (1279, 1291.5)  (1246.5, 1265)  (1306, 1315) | 0.18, 4.6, 4.74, 4.67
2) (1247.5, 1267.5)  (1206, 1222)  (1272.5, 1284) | -0.10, 4.61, 3.96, 4.17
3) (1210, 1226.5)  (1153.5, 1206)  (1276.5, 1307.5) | -0.02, 4.68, 4.34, 4.56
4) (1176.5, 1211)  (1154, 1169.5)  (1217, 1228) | 0.02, 4.71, 4.71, 4.71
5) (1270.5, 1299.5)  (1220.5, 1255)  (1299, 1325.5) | 0.10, 4.78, 4.72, 4.74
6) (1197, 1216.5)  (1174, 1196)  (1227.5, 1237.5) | 0.04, 4.69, 4.86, 4.77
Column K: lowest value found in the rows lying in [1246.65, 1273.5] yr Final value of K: 4.44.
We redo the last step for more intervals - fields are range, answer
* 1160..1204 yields 4.53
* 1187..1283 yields 2.97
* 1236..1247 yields 4.77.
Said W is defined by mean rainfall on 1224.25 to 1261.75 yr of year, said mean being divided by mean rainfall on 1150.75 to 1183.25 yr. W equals 1.0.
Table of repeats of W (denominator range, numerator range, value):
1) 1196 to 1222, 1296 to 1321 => 1.02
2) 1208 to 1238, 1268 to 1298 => 0.91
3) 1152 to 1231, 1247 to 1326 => 0.97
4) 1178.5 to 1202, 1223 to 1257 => 1.02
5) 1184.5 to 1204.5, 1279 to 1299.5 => 0.91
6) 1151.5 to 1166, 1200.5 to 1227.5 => 0.99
